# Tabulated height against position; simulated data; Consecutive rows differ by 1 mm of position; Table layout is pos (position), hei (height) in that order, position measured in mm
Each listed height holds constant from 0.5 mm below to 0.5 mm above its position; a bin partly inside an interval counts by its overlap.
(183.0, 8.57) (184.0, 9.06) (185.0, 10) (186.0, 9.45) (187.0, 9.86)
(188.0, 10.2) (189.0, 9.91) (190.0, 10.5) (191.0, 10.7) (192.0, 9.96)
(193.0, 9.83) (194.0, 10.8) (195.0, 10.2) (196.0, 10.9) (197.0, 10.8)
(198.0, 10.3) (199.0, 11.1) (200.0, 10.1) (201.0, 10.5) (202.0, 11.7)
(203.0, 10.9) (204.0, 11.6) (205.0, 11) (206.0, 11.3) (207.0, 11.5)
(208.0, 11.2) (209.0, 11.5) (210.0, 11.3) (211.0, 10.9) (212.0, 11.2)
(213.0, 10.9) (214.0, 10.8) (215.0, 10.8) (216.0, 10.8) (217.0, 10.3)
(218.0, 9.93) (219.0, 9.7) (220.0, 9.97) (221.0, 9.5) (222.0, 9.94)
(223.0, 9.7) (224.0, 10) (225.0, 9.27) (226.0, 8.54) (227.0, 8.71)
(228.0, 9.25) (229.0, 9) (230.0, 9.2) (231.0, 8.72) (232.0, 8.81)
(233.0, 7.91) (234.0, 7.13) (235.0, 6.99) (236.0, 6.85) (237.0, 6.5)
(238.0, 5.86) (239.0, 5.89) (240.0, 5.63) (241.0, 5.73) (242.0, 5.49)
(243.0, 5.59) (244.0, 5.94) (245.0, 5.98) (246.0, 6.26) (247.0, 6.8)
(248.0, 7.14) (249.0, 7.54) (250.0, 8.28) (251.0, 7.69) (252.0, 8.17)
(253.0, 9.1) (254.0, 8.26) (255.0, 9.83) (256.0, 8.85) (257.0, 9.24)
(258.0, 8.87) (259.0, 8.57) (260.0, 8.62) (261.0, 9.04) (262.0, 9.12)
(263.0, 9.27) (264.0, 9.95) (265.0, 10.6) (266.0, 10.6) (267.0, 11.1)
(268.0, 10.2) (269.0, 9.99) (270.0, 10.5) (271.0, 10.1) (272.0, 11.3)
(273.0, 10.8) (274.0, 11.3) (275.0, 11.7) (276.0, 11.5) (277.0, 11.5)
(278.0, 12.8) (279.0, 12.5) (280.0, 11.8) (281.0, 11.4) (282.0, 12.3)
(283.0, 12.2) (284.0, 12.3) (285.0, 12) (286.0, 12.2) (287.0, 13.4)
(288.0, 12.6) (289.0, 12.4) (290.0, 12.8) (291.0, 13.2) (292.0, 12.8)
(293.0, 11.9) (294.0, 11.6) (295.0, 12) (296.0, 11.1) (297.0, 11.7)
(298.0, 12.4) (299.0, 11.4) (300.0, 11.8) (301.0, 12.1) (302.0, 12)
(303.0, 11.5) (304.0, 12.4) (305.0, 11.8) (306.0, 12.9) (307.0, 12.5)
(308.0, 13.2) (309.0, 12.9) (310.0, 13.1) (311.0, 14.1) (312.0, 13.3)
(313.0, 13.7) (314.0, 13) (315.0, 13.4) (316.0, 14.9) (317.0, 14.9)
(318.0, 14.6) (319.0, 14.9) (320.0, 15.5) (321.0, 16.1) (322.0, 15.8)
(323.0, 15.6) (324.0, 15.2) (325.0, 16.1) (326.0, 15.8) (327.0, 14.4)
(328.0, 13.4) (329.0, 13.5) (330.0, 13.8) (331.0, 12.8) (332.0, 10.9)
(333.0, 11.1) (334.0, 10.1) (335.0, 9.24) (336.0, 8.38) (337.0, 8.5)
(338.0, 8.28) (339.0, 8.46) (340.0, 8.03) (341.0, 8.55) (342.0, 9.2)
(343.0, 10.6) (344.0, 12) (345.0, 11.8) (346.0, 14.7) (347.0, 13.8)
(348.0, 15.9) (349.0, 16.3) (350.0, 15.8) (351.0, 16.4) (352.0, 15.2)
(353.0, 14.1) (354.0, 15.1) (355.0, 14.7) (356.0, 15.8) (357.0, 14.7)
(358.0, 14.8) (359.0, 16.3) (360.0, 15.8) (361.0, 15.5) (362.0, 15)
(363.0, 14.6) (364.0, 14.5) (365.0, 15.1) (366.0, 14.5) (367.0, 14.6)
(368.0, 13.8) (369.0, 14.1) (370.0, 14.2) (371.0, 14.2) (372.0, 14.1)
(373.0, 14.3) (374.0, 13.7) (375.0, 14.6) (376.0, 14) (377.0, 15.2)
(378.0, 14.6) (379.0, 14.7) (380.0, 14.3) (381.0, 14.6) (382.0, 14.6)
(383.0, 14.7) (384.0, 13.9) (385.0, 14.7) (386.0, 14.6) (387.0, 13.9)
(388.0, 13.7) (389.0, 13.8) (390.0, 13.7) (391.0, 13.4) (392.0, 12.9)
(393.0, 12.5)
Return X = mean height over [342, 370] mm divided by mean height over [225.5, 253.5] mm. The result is 1.99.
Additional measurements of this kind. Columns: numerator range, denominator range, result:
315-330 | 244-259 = 1.88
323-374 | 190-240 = 1.37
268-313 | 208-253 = 1.42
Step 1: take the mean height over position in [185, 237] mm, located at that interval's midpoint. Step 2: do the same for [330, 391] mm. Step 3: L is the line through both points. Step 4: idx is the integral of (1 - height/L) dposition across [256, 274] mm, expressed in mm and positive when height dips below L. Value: 2.2 mm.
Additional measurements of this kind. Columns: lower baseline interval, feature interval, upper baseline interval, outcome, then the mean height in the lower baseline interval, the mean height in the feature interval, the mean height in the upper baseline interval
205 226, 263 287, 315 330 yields 3.06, 10.5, 11.3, 15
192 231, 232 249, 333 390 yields 6.99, 10.4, 6.46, 13.6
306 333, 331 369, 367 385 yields 3.15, 14.1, 13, 14.3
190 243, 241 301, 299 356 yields 5.73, 9.53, 10.2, 13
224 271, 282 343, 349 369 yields -1.95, 8.23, 12.5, 15.1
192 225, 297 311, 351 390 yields 0.67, 10.6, 12.3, 14.6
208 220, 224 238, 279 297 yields 3.62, 10.7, 8.2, 12.2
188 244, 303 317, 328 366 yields -1.37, 9.49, 13.2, 13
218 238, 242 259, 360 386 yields 3.42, 8.68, 7.68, 14.5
